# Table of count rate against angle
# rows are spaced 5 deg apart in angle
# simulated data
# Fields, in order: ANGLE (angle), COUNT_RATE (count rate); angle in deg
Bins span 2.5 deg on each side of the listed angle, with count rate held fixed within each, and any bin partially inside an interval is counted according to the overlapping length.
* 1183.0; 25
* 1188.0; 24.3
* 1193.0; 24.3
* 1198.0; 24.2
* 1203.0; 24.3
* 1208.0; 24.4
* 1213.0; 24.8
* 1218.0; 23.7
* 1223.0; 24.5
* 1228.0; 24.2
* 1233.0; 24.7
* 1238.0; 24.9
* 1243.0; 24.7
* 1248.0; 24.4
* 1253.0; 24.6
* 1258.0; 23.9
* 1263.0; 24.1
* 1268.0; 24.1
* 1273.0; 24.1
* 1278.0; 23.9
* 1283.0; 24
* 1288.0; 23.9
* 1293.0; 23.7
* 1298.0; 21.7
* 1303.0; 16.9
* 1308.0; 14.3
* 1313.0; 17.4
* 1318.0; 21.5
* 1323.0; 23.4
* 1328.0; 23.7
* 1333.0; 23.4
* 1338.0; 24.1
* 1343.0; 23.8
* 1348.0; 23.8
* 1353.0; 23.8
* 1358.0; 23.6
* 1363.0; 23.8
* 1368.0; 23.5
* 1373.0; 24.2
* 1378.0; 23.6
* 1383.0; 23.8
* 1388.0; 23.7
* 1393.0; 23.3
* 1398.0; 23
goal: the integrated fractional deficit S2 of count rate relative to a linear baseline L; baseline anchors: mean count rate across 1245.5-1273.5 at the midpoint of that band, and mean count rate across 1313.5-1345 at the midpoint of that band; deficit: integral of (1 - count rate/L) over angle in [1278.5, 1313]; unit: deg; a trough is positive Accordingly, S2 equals 4.2 deg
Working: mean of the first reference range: 24.2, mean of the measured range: 20.7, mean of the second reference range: 22.9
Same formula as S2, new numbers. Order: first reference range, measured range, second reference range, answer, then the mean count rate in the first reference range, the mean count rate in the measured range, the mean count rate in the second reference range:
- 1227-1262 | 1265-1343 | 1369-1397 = 6.6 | 24.5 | 22.1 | 23.7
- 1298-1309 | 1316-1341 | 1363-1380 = -4.7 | 17.2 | 23.3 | 23.8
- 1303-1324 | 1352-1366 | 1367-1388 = -0.9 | 18.6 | 23.7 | 23.8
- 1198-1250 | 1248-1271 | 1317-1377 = 0.0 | 24.4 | 24.2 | 23.6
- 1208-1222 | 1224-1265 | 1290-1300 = -1.2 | 24.3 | 24.4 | 22.8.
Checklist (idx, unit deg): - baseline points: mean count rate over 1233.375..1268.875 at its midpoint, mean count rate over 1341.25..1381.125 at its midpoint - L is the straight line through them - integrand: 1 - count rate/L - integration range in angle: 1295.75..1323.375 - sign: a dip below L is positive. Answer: 6.0 deg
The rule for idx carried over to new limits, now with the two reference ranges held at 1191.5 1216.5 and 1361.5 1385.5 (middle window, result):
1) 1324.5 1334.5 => 0.16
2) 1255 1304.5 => 1.93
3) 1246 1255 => -0.11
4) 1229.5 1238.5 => -0.16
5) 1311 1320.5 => 1.75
